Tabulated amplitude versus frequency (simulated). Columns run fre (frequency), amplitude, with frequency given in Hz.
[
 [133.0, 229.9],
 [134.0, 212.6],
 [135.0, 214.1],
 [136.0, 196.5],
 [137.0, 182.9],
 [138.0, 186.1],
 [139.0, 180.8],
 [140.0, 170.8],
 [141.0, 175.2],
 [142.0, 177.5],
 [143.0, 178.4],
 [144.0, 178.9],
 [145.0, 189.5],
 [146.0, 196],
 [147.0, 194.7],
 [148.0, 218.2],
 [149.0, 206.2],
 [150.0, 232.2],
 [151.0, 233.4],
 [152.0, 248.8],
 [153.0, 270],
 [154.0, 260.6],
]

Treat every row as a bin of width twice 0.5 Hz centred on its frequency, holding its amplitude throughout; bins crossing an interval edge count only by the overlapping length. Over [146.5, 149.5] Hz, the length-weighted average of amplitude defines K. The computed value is 206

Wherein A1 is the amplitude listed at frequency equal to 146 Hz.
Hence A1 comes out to 196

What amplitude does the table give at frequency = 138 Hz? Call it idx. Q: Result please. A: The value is 186.1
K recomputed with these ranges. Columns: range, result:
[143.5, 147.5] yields 190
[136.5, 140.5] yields 180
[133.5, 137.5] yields 202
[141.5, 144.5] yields 178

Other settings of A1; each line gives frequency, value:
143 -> 178.4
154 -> 260.6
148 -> 218.2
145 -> 189.5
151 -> 233.4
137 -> 182.9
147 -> 194.7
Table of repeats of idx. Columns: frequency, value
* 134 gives 212.6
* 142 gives 177.5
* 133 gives 229.9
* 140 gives 170.8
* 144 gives 178.9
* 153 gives 270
